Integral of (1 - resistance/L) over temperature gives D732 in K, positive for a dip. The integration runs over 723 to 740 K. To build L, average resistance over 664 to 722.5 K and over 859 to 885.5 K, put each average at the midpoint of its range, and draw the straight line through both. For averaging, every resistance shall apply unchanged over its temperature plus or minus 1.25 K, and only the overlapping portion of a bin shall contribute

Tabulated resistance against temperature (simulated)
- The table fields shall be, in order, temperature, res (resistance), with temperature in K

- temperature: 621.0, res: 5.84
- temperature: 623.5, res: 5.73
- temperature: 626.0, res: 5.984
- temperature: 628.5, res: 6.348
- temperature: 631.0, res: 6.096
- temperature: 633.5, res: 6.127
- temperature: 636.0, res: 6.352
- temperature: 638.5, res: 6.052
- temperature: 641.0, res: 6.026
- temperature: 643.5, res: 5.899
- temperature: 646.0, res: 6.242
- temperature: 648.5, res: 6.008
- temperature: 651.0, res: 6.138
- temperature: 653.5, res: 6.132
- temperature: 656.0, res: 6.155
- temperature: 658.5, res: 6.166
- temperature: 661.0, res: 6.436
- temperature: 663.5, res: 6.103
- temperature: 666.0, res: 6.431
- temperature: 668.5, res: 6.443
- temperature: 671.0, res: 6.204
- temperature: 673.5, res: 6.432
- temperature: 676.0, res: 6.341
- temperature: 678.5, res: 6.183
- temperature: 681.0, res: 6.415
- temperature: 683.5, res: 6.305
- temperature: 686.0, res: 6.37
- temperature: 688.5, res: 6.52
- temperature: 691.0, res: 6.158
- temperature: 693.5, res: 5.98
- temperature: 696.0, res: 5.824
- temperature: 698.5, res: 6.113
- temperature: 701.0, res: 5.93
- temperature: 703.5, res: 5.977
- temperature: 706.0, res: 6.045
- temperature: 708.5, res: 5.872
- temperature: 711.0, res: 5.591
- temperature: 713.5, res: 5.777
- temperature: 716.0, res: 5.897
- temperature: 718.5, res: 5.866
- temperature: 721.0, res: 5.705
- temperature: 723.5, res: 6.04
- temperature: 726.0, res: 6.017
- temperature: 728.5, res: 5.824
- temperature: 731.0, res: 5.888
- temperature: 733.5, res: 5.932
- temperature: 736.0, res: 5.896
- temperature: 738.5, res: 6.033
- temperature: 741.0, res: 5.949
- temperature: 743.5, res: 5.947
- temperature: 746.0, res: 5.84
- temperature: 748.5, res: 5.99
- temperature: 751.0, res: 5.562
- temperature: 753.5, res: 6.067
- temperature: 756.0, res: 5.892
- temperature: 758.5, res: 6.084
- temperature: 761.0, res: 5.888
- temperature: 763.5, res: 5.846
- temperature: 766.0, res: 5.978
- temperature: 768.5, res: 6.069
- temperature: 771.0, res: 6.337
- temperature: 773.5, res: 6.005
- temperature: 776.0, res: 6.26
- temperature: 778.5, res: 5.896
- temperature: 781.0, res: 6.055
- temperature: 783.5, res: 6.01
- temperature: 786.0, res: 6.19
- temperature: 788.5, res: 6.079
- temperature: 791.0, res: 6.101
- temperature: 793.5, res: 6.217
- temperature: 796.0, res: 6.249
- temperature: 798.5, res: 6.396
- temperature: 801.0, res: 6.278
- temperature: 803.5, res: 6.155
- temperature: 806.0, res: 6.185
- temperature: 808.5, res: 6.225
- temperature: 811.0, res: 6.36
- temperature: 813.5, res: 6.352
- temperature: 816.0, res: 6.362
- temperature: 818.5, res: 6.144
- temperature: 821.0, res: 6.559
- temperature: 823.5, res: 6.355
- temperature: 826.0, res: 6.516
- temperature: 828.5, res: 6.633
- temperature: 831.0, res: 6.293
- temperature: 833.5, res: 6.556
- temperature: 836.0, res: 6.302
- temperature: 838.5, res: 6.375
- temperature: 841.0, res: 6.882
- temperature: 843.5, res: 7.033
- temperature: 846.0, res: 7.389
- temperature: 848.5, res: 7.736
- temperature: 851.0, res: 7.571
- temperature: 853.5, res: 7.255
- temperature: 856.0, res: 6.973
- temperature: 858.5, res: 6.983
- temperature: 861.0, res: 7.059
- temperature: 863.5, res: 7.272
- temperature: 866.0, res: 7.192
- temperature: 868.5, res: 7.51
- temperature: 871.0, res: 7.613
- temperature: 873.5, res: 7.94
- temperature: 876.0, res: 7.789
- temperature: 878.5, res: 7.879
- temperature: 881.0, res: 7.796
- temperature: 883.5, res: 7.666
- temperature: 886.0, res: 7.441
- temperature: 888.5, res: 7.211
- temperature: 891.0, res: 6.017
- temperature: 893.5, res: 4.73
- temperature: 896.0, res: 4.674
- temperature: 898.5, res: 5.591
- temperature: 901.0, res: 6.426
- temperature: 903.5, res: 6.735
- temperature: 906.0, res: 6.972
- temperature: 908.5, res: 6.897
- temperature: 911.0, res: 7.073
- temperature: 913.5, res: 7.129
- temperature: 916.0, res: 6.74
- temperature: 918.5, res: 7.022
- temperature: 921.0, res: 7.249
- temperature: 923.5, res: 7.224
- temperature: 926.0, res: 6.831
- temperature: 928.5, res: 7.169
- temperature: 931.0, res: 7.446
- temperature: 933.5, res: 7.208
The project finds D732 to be 1.24 K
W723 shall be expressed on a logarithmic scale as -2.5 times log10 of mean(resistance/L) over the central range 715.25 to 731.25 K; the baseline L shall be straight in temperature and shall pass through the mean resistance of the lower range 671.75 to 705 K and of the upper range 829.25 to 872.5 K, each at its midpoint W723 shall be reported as 0.087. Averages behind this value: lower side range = 6.19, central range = 5.89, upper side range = 7.06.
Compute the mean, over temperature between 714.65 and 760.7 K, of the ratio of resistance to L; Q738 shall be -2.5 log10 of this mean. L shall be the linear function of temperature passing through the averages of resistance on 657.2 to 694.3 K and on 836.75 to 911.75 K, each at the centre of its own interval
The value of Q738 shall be 0.11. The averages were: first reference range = 6.3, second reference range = 6.98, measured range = 5.91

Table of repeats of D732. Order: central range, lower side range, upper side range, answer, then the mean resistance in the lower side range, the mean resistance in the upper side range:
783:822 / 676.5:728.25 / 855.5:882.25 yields 3.7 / 6.03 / 7.47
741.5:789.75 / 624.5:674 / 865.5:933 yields 4.0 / 6.18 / 6.96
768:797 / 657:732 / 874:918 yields 1.2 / 6.1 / 6.78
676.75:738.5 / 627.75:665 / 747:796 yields 0.9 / 6.15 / 6.03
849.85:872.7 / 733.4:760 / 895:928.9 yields -2.9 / 5.93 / 6.7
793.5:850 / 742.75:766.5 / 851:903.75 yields -0.2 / 5.91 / 6.96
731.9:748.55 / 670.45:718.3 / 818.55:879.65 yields 1.2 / 6.1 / 7.05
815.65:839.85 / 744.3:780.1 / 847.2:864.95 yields 1.6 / 5.98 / 7.26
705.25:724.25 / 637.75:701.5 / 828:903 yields 1.6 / 6.2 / 6.93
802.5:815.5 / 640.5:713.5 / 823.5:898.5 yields 0.9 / 6.15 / 6.94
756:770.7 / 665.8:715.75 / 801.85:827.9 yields 0.6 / 6.13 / 6.33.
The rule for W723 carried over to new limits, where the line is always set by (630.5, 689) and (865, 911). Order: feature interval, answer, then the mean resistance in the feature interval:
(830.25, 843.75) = 0.03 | 6.55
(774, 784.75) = 0.09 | 6.05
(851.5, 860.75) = -0.05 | 7.11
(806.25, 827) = 0.06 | 6.35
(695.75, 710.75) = 0.07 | 5.94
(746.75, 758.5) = 0.11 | 5.9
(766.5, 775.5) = 0.07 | 6.13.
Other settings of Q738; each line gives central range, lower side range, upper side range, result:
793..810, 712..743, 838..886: 0.08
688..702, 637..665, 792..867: 0.03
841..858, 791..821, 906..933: -0.11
